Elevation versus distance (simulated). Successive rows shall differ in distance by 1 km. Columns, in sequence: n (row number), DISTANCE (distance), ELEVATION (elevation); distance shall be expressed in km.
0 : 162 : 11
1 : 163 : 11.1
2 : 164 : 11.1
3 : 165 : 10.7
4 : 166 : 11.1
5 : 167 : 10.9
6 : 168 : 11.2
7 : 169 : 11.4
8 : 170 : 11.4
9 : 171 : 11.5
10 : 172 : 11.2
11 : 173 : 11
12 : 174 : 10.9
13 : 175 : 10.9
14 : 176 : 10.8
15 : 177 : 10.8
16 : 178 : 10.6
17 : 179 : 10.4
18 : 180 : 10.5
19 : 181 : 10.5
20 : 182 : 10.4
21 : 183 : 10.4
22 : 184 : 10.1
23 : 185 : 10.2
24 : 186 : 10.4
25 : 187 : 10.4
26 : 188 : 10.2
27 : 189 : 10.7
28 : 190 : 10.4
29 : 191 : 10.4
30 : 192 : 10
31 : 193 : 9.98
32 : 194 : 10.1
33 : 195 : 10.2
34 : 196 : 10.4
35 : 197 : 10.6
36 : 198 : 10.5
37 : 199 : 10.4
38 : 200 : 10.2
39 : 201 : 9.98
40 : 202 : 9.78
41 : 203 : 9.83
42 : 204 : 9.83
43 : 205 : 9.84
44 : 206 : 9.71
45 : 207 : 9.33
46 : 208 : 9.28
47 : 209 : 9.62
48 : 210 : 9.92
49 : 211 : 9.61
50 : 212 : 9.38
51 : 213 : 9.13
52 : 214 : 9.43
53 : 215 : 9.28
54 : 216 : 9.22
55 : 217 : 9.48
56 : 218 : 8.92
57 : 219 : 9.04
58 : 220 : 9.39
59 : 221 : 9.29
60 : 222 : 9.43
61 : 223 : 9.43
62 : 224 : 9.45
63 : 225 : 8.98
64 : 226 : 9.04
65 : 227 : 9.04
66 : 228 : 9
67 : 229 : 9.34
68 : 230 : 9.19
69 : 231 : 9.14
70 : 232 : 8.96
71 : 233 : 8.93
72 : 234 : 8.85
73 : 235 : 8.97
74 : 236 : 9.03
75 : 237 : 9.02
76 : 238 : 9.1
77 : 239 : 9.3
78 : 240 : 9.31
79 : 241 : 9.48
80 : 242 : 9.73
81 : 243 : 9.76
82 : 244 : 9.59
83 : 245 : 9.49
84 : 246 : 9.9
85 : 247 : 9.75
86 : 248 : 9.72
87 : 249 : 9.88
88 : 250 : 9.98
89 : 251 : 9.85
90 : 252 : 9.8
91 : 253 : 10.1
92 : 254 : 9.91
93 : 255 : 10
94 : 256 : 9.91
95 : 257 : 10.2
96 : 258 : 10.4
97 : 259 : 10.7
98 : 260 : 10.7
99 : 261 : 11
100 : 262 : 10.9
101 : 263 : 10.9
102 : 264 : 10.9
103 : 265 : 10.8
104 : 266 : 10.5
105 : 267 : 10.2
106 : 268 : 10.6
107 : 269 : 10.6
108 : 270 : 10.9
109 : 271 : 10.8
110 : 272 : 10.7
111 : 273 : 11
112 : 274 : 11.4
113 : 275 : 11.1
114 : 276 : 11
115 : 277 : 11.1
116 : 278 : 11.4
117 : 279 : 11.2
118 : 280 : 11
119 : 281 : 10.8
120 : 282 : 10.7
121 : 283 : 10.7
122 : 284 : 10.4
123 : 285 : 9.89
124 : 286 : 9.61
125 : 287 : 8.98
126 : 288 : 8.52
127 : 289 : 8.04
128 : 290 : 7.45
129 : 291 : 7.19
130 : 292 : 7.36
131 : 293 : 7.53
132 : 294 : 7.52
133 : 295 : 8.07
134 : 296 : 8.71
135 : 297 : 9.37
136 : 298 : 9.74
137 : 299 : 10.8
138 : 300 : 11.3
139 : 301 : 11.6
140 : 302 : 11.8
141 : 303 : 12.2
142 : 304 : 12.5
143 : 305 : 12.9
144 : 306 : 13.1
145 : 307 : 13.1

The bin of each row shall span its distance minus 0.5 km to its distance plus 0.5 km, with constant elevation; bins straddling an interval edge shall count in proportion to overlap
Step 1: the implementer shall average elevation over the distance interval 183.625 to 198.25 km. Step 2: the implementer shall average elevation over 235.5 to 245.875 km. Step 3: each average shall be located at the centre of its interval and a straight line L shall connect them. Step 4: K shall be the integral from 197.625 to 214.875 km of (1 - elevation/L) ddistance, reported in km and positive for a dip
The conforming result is 0.5 km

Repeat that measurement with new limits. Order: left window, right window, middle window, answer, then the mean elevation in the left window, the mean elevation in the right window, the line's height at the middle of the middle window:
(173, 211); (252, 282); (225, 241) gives 2.1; 10.2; 10.7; 10.5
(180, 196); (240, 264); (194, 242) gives 3.4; 10.3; 10.1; 10.2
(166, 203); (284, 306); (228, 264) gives 1.1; 10.5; 9.67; 10.1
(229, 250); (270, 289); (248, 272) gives -1.1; 9.37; 10.5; 9.96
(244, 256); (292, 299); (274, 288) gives -2.5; 9.84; 8.57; 8.98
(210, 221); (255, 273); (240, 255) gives 0.6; 9.32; 10.6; 10.2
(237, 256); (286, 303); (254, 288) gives -4.3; 9.69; 9.11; 9.39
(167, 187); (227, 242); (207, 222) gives 0.5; 10.8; 9.13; 9.7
